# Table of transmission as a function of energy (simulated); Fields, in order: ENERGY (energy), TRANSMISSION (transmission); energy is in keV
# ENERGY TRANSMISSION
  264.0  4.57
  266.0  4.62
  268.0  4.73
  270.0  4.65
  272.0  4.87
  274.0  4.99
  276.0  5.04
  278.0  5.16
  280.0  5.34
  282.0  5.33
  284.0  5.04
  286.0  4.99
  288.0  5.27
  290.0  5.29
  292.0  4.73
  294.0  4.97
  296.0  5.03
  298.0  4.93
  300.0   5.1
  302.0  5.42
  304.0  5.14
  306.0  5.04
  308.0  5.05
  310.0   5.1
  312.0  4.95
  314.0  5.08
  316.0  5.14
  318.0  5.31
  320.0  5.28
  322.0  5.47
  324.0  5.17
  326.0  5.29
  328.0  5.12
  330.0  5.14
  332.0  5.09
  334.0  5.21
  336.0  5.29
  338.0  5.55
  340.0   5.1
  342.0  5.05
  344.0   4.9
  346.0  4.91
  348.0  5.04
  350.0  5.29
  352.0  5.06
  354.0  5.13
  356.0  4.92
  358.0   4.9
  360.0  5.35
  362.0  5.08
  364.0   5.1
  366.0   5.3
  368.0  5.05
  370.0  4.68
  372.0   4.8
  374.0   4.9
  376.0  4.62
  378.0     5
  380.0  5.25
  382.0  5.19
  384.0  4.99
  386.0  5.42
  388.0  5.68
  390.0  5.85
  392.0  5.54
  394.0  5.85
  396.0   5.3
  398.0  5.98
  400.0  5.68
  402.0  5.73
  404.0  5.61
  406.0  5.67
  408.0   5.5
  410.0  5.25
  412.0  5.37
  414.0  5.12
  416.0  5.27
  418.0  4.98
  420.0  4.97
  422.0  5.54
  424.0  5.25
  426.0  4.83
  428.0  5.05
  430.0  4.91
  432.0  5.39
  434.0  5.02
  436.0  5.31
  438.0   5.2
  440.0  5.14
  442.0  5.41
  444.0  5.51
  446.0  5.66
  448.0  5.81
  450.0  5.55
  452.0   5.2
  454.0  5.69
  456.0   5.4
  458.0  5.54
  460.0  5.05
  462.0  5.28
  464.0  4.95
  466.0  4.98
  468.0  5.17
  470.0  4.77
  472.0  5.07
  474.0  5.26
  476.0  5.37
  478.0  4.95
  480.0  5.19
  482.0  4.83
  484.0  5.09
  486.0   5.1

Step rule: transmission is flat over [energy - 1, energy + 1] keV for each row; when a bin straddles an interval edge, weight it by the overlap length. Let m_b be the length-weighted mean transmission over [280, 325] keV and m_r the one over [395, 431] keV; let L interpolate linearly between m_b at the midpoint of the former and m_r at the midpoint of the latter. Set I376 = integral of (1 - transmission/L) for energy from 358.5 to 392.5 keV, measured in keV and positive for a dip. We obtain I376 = 0.7 keV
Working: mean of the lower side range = 5.13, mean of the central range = 5.16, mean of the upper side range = 5.33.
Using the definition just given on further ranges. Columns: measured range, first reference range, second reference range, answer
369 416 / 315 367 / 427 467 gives -1.03 keV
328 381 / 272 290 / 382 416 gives 3.01 keV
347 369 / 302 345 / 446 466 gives 0.48 keV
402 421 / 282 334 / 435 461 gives 0.06 keV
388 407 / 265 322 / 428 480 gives -1.83 keV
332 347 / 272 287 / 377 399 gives 0.46 keV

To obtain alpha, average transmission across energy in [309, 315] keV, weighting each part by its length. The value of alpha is 5.04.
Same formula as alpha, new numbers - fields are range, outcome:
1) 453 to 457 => 5.54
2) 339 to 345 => 5.02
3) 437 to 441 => 5.17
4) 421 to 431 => 5.12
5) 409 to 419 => 5.2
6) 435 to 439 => 5.25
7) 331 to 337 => 5.2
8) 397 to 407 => 5.73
